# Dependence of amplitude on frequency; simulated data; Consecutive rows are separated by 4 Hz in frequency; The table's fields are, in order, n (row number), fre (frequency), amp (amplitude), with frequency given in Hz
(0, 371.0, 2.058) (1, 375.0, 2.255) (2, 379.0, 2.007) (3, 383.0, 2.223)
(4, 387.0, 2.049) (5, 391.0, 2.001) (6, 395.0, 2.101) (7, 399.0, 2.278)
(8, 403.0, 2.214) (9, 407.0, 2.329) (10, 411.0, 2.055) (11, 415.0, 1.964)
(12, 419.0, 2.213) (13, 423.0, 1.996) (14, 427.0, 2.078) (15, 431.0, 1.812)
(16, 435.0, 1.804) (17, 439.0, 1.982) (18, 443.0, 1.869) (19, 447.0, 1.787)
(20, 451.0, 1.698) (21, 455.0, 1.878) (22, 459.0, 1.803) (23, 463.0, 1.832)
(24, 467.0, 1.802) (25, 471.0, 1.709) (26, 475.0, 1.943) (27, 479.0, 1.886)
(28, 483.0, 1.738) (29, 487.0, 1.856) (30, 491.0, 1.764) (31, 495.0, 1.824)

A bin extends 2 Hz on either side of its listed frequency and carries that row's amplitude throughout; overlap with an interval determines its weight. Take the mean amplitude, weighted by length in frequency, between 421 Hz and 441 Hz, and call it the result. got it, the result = 1.93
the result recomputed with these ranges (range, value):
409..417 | 2.01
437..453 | 1.83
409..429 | 2.06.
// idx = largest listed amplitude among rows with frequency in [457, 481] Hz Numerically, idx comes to 1.943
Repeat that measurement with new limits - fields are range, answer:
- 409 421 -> 2.213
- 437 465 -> 1.982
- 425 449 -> 2.078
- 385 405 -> 2.278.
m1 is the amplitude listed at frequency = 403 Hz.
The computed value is 2.214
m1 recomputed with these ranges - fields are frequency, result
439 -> 1.982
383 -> 2.223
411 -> 2.055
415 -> 1.964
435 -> 1.804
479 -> 1.886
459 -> 1.803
